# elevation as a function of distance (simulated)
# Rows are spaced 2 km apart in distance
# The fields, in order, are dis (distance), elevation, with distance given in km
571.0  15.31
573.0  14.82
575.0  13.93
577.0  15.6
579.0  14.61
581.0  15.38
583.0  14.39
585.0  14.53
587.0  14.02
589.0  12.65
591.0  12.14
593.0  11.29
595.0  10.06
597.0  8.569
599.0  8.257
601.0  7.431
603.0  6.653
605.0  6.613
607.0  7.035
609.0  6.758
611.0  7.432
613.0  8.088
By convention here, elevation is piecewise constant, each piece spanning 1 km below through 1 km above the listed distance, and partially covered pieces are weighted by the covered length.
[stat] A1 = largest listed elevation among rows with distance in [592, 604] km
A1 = 11.29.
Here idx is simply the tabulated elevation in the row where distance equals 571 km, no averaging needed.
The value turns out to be 15.31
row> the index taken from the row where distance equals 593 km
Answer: 11.29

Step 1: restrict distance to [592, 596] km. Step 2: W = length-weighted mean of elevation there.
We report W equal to 10.7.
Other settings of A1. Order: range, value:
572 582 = 15.6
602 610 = 7.035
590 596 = 12.14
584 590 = 14.53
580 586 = 15.38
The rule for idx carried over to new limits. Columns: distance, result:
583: 14.39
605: 6.613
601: 7.431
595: 10.06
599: 8.257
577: 15.6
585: 14.53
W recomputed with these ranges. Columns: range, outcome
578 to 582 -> 15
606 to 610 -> 6.9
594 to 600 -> 8.96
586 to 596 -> 12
